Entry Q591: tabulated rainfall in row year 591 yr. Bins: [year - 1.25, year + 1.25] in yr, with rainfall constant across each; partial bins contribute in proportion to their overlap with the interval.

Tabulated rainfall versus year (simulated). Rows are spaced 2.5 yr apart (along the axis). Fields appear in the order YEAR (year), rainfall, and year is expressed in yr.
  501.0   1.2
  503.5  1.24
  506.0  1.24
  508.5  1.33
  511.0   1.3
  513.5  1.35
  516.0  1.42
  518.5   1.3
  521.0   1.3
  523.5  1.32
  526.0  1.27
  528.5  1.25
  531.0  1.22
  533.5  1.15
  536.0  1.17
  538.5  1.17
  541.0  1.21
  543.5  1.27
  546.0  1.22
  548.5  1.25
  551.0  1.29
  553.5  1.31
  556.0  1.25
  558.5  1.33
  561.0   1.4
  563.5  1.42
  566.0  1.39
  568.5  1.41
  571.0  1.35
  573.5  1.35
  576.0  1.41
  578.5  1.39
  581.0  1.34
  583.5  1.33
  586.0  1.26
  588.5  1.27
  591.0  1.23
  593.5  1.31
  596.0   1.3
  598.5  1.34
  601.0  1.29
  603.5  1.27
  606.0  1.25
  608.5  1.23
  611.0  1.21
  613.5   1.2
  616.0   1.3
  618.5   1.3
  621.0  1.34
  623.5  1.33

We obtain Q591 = 1.23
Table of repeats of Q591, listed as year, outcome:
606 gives 1.25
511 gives 1.3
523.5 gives 1.32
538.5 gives 1.17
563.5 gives 1.42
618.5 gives 1.3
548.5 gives 1.25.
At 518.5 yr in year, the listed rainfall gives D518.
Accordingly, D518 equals 1.3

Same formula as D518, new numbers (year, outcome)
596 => 1.3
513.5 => 1.35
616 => 1.3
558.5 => 1.33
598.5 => 1.34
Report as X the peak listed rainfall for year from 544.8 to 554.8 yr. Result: 1.31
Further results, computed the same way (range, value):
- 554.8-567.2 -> 1.42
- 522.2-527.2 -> 1.32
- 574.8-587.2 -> 1.41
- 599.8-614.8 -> 1.29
